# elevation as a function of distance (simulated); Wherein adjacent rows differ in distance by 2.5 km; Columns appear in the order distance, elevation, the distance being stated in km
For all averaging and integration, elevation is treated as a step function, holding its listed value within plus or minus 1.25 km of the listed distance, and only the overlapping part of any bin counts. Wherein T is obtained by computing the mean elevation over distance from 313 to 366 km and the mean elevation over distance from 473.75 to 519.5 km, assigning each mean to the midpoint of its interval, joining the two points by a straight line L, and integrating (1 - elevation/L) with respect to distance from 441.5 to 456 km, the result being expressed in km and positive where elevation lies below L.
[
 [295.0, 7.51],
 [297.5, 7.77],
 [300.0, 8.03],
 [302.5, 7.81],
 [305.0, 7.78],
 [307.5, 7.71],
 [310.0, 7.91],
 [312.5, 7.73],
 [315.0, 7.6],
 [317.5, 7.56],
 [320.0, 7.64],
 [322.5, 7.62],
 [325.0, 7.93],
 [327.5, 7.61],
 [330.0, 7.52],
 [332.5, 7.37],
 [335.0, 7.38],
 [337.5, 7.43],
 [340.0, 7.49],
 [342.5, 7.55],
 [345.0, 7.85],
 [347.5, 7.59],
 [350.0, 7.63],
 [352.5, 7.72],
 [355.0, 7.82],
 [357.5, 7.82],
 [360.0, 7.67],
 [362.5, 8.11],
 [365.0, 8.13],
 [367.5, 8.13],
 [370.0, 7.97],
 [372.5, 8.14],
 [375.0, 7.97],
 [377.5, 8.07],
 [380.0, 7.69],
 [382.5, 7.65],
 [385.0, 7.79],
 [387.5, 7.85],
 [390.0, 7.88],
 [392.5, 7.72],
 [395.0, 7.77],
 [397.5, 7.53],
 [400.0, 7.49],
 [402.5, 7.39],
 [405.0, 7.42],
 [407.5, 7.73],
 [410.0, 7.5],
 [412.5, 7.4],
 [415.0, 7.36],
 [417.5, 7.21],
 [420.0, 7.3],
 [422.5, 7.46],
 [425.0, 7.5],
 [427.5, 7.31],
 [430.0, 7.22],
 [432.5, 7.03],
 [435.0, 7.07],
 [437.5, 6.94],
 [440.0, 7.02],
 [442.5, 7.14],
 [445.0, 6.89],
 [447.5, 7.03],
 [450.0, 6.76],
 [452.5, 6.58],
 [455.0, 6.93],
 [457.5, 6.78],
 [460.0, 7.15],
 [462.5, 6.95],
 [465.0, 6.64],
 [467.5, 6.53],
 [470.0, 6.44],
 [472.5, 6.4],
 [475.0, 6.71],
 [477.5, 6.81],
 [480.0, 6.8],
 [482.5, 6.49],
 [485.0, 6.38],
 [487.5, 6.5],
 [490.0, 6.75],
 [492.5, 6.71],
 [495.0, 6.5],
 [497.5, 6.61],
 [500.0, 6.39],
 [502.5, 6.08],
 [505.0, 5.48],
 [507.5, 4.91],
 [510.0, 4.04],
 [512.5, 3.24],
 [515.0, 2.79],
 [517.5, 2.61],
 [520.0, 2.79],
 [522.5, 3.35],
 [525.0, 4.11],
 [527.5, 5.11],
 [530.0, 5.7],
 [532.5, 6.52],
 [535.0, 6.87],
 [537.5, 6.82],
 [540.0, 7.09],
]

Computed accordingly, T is -1.50 km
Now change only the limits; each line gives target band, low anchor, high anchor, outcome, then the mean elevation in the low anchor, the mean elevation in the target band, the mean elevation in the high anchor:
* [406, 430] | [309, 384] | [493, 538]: -3.0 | 7.74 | 7.41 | 4.99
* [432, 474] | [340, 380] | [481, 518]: -3.7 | 7.86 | 6.84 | 5.5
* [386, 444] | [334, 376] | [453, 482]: -1.4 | 7.79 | 7.4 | 6.73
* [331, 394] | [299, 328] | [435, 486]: -3.0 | 7.75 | 7.78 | 6.78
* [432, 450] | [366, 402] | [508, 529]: -2.9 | 7.83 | 7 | 3.58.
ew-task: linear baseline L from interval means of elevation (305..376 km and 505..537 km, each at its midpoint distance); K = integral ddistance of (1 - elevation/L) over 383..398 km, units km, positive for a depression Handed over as -2.1 km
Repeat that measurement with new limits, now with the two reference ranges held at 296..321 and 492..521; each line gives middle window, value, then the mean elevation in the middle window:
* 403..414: -2.2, 7.5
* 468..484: -4.1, 6.6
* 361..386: -4.3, 7.96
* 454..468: -3.5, 6.84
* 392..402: -1.8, 7.6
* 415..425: -2.1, 7.35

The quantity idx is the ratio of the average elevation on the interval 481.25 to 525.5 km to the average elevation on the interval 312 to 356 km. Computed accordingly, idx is 0.7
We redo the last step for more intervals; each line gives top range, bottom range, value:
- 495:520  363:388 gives 0.59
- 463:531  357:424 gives 0.72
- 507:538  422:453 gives 0.63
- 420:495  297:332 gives 0.89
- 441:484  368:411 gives 0.87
